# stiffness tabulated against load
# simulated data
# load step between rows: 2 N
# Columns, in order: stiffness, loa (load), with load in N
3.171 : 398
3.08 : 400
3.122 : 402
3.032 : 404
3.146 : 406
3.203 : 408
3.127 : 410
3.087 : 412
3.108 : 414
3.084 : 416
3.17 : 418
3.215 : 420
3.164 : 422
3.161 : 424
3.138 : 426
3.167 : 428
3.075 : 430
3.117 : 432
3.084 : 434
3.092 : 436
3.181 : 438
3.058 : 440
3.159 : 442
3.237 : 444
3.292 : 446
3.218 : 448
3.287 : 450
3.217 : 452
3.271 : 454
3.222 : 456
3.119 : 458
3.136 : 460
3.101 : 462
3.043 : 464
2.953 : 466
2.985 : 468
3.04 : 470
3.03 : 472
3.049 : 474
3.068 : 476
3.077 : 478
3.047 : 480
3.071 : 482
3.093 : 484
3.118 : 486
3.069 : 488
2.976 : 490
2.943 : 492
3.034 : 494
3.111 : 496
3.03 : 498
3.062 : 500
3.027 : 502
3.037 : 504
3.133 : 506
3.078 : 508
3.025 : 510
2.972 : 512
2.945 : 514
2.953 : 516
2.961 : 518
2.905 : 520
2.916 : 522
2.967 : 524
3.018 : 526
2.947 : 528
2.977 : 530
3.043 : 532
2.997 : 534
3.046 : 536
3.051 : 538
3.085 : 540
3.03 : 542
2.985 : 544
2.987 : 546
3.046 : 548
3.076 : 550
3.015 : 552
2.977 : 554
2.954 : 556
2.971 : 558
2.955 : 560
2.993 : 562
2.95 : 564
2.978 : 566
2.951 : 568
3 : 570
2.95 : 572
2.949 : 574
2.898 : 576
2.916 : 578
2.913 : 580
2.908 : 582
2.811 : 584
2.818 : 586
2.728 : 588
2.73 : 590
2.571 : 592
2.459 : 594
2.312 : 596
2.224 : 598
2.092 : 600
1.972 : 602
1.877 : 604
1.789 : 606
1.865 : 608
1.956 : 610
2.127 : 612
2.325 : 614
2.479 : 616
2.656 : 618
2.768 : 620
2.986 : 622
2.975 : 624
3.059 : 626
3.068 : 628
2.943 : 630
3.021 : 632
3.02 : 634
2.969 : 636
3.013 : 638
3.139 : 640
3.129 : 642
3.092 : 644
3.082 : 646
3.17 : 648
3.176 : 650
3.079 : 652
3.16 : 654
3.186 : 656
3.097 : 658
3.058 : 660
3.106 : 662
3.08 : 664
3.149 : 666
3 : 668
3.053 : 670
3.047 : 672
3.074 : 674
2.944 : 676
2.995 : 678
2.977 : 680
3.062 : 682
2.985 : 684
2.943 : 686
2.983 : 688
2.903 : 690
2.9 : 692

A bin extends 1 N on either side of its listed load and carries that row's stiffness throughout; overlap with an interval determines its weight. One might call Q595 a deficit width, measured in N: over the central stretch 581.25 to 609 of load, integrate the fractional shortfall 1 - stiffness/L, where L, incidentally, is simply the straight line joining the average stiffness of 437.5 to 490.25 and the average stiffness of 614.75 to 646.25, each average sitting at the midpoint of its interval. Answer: 5.82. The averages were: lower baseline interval 3.12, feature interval 2.36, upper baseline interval 2.95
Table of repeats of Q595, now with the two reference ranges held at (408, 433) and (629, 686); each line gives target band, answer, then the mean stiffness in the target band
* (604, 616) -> 4.0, 2.04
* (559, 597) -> 3.2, 2.83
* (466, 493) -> 0.7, 3.04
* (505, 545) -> 1.3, 3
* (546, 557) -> 0.3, 3.01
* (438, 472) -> -0.2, 3.14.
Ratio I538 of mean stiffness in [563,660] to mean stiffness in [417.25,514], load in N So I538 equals 0.9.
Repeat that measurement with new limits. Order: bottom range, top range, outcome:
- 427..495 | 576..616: 0.77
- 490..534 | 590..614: 0.72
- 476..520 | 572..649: 0.88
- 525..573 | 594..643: 0.86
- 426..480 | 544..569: 0.96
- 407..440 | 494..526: 0.96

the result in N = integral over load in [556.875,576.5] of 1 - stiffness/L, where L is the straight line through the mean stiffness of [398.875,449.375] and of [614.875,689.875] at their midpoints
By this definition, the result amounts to 0.7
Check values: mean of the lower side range 3.14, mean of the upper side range 3.02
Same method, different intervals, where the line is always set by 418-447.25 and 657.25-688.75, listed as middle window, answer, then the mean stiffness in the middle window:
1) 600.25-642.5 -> 6.2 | 2.61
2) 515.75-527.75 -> 0.6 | 2.95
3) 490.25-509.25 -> 0.4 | 3.05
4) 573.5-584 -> 0.6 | 2.91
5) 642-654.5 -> -0.3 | 3.13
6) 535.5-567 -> 0.9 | 3.01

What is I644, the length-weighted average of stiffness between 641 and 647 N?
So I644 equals 3.1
